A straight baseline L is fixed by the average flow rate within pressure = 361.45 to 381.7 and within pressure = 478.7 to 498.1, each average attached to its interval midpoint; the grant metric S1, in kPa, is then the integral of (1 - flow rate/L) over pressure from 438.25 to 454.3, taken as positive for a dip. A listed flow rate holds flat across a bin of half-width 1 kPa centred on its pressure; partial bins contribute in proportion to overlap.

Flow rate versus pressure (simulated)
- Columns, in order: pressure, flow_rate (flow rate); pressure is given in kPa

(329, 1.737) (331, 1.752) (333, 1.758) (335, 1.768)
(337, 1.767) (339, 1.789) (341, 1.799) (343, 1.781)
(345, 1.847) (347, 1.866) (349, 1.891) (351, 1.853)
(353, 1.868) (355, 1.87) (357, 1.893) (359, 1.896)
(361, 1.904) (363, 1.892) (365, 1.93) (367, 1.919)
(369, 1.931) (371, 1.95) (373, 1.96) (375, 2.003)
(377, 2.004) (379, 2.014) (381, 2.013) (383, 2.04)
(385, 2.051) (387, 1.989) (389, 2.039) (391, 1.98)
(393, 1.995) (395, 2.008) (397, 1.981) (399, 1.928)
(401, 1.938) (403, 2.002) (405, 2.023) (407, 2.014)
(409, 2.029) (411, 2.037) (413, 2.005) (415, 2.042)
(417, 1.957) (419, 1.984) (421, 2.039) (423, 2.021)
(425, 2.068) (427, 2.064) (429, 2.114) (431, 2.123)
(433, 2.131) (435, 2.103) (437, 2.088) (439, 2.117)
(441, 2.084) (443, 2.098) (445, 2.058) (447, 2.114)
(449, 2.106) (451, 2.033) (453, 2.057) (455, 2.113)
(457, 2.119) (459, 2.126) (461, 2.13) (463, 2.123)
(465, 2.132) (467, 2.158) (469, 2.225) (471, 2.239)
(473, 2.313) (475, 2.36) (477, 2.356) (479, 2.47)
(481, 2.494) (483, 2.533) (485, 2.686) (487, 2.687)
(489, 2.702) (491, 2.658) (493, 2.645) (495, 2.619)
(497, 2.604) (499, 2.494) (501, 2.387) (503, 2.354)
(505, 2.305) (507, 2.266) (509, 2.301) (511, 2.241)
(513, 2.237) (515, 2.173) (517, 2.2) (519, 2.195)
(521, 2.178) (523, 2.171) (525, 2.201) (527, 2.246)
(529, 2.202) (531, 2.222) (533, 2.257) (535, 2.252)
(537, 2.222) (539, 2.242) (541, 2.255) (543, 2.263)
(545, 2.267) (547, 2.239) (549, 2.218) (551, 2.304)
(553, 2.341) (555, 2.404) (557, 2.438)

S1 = 2.0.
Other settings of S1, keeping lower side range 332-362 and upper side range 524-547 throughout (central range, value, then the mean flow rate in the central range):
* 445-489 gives -3.7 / 2.27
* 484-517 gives -4.4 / 2.45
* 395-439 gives -1.1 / 2.03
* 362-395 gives -1.4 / 1.98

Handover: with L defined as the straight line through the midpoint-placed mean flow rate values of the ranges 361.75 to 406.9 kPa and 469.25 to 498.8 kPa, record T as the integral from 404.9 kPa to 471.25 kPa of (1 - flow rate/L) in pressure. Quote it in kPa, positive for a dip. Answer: 5.40 kPa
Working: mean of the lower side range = 1.98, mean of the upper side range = 2.52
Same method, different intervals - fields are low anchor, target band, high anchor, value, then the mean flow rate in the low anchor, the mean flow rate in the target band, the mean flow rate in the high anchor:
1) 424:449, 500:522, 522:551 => -0.6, 2.1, 2.26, 2.24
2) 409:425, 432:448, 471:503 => 0.6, 2.02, 2.1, 2.52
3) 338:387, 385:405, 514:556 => -0.1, 1.92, 1.99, 2.24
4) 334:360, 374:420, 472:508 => 1.4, 1.84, 2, 2.5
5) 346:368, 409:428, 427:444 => 0.3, 1.89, 2.02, 2.1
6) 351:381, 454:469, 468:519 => 1.0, 1.93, 2.14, 2.42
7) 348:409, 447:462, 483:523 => 0.9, 1.96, 2.1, 2.41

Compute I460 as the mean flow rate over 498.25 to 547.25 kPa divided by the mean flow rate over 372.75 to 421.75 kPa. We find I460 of 1.12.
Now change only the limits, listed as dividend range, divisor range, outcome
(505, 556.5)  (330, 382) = 1.19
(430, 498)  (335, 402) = 1.19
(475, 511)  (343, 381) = 1.30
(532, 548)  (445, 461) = 1.07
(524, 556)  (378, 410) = 1.13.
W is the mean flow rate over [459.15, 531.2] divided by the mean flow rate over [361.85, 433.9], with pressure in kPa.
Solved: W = 1.17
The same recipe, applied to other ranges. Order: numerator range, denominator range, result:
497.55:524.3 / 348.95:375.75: 1.19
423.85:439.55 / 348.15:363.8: 1.12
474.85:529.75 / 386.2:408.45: 1.20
